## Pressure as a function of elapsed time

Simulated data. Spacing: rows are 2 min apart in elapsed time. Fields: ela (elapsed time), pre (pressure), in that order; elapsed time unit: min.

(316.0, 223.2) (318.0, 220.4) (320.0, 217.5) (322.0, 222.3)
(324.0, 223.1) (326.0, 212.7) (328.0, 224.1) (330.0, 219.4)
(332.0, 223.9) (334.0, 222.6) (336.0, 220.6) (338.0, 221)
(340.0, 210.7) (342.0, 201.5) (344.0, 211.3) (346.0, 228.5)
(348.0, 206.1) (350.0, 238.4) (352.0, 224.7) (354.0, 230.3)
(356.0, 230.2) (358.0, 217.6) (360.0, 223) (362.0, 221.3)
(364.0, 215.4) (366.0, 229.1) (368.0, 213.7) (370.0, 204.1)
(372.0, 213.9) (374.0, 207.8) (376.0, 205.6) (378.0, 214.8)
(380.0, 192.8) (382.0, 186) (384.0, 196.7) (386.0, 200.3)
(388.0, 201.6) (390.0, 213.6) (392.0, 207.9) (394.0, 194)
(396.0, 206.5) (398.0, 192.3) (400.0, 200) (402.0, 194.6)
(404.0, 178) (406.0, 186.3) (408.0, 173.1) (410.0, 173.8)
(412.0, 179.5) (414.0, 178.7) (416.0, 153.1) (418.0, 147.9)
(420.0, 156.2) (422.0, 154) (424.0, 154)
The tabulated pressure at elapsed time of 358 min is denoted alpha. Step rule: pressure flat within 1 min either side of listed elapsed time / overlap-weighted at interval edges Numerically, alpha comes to 217.6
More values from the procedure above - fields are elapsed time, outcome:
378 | 214.8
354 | 230.3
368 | 213.7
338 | 221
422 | 154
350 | 238.4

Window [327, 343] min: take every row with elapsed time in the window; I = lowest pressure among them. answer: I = 201.5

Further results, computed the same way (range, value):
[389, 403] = 192.3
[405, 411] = 173.1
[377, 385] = 186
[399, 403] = 194.6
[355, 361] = 217.6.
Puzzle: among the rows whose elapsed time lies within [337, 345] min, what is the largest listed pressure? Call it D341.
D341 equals 221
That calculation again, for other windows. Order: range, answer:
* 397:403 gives 200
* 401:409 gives 194.6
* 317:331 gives 224.1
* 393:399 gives 206.5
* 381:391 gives 213.6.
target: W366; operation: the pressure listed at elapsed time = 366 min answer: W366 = 229.1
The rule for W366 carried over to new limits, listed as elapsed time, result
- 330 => 219.4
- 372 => 213.9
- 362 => 221.3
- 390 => 213.6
